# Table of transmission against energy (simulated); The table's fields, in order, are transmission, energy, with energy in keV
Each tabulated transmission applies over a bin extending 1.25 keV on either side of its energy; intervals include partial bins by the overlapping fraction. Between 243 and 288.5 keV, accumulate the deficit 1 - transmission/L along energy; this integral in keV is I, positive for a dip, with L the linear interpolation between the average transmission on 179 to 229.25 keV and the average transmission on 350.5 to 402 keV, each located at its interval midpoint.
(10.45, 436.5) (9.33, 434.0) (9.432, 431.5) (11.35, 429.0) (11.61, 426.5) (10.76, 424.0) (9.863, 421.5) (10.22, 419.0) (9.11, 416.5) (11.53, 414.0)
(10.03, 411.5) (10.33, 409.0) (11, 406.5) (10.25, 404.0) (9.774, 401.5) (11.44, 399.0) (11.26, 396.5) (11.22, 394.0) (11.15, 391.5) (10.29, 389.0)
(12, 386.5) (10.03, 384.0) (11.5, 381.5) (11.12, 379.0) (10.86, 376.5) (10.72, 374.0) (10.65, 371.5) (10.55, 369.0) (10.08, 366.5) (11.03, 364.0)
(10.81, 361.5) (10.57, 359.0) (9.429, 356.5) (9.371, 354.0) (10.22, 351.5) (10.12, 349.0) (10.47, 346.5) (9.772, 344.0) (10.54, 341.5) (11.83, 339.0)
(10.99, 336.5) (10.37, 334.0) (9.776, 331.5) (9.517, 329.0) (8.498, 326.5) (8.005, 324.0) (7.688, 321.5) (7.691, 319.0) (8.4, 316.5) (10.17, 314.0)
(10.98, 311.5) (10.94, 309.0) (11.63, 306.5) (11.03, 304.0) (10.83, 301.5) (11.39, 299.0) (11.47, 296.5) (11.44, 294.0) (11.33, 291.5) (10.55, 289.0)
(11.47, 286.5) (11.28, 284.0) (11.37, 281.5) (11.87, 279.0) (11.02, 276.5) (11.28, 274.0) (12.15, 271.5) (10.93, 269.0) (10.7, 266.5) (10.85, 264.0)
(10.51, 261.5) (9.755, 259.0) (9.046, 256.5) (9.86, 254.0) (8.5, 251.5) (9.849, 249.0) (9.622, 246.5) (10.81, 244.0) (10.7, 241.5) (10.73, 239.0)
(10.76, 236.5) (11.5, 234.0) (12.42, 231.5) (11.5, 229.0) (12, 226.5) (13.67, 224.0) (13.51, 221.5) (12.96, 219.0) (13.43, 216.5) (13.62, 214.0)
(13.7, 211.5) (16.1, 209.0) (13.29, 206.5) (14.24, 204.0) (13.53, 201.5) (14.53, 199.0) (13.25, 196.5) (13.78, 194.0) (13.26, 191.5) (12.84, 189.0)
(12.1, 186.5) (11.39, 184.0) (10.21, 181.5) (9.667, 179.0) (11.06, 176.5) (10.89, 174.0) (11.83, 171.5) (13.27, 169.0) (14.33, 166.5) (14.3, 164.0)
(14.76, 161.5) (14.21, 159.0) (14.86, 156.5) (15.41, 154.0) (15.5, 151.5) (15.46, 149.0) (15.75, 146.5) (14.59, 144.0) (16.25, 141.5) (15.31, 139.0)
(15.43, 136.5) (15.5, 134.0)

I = 6.01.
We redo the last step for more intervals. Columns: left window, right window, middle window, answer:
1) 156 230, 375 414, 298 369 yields 8.8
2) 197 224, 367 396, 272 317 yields 4.8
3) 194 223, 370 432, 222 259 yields 7.0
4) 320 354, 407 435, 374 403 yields -2.3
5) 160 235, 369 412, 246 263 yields 3.7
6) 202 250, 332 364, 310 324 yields 2.5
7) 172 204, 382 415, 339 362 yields 1.9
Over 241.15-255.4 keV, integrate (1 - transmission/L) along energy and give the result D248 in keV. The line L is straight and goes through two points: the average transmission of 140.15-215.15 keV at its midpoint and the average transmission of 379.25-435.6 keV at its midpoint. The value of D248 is 3.2 keV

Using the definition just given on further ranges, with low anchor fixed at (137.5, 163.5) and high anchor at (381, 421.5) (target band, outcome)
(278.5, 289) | 1.17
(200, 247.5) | 4.54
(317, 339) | 5.08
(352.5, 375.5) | 1.95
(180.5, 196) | 2.30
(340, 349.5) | 1.14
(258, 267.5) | 1.94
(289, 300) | 1.11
